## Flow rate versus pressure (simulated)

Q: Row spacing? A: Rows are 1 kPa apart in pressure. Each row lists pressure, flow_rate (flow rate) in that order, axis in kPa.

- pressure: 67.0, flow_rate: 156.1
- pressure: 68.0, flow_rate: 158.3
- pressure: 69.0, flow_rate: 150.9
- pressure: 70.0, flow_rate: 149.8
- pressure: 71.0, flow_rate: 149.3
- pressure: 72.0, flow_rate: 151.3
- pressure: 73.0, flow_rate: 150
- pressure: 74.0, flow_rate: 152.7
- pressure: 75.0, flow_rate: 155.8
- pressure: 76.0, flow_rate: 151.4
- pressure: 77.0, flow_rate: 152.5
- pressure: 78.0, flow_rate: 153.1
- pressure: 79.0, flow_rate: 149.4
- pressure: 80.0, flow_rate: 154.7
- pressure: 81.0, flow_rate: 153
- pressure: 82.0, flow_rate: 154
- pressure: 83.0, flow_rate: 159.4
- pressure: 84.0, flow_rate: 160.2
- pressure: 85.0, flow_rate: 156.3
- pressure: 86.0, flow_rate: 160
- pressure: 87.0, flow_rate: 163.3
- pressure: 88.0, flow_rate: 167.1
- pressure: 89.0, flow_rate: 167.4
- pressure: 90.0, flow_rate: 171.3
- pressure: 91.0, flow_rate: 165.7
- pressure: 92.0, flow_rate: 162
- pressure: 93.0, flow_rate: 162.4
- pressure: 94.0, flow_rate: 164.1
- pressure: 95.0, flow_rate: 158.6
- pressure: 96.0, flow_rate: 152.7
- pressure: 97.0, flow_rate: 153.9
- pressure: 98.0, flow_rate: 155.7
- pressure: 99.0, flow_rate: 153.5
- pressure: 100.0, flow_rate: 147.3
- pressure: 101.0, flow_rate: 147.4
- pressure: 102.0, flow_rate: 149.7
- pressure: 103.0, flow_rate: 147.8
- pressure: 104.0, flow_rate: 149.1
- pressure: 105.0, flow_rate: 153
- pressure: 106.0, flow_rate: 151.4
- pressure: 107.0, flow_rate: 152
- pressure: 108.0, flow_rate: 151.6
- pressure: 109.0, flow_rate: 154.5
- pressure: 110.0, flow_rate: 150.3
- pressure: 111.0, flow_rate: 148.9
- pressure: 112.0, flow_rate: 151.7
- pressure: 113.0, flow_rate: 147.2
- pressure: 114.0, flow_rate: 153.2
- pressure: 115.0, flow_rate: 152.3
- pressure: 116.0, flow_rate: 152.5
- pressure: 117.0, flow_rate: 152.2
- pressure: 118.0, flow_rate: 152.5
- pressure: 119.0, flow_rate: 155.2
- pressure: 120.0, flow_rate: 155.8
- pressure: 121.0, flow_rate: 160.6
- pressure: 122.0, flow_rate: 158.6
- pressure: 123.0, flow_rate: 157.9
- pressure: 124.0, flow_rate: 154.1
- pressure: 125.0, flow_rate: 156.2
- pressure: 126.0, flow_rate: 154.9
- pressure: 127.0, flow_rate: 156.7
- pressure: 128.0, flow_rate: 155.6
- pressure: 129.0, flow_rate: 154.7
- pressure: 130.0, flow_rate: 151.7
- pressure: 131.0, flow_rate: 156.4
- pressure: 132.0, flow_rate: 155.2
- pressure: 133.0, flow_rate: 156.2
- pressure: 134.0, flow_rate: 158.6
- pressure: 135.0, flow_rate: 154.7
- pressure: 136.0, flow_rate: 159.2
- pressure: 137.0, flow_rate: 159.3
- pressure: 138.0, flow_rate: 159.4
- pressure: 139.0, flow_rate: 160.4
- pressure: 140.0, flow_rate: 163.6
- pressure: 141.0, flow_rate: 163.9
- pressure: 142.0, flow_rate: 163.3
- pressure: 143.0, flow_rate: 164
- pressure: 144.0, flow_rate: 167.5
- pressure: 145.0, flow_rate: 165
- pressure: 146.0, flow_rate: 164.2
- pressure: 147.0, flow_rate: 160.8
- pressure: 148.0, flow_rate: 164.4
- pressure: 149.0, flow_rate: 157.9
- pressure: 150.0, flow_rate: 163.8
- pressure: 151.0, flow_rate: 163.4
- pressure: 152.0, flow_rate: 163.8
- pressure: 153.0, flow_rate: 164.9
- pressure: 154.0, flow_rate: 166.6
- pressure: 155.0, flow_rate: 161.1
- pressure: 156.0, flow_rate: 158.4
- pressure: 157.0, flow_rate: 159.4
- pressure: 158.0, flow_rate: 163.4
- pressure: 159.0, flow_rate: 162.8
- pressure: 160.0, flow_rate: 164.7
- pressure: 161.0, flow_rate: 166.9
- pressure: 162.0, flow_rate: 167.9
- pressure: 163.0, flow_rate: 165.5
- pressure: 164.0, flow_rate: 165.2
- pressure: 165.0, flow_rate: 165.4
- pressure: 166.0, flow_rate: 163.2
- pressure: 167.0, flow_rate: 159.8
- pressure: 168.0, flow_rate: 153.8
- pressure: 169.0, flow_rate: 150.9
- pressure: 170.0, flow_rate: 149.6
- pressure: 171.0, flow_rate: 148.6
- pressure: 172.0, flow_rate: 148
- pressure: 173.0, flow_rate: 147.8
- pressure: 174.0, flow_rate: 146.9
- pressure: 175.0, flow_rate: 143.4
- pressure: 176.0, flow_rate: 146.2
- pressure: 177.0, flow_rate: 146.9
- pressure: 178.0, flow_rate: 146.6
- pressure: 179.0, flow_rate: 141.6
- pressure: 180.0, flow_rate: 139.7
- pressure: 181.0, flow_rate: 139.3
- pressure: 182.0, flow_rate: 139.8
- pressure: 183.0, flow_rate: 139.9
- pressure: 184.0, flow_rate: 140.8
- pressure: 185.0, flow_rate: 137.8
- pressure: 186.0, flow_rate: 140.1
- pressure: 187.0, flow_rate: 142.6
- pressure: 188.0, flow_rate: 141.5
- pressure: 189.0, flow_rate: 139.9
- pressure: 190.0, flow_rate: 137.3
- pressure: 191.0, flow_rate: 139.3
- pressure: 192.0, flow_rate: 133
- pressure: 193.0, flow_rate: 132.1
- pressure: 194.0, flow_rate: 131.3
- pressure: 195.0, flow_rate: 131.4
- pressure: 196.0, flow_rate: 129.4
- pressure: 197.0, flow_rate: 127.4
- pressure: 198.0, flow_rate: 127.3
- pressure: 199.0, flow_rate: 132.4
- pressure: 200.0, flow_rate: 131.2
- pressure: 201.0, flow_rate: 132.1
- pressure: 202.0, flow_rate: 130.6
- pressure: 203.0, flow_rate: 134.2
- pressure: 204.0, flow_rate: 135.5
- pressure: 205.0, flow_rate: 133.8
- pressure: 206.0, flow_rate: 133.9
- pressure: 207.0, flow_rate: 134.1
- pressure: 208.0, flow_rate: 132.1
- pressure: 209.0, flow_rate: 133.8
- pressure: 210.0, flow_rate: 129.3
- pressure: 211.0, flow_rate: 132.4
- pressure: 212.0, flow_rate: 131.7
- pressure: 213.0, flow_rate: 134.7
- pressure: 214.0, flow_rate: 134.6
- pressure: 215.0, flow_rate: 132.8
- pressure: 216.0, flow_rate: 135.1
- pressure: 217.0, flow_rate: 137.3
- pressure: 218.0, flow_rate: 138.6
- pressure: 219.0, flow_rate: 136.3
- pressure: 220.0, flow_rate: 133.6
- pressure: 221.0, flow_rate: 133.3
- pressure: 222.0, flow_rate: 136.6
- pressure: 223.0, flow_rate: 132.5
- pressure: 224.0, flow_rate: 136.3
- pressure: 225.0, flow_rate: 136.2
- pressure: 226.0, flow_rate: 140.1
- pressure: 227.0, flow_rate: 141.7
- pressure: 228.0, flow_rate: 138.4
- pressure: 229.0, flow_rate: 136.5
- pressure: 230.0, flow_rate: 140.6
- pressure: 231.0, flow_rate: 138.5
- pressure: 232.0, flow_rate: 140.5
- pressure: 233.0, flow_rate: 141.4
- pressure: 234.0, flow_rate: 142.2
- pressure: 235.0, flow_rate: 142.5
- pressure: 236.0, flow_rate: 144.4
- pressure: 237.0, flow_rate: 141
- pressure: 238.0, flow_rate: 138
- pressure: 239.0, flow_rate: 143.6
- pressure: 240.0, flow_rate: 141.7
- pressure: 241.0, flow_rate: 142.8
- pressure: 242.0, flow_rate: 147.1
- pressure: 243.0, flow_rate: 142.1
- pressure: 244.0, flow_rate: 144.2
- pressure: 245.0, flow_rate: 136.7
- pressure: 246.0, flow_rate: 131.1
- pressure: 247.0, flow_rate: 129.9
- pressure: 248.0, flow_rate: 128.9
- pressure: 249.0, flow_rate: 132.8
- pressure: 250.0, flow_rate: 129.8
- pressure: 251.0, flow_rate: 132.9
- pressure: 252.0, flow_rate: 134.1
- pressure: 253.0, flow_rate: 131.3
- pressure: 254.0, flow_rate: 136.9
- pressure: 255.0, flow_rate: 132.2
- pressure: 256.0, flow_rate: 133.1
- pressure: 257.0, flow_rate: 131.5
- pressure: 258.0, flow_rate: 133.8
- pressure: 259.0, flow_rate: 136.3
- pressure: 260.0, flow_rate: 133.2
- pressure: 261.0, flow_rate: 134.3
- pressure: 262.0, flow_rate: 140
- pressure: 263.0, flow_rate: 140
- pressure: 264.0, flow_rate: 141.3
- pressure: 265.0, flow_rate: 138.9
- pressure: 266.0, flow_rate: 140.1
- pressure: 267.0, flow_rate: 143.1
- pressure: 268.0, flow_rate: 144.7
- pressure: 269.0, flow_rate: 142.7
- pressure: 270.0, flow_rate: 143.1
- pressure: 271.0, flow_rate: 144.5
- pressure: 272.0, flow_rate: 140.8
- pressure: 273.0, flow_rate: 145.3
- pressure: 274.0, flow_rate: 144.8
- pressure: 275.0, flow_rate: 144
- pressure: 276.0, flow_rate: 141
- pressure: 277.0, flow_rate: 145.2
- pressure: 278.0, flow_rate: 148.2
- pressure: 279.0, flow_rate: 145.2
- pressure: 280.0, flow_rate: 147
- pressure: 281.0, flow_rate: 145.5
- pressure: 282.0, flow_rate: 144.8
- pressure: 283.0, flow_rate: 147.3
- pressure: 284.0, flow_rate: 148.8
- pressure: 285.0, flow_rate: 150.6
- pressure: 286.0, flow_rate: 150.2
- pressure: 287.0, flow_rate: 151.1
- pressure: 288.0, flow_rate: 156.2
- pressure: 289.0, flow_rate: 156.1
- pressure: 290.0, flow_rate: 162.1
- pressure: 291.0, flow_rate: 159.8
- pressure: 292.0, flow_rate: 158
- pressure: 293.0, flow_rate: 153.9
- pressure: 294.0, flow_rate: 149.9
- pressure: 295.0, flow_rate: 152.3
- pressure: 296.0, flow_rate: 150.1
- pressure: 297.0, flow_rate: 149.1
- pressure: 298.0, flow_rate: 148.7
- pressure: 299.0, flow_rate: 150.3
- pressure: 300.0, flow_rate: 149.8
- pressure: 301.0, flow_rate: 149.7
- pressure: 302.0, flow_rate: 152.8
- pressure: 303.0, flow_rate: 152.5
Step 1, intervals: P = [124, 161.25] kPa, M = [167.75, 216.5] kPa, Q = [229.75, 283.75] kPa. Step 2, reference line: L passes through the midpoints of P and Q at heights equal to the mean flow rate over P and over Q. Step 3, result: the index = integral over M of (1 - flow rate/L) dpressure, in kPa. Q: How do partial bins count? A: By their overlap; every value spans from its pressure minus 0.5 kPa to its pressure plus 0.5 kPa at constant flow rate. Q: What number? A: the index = 4.4 kPa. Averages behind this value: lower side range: 160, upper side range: 140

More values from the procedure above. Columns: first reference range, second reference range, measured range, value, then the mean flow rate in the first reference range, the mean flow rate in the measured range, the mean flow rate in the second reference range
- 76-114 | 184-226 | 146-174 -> -3.3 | 155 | 160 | 134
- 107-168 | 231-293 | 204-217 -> 1.4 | 159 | 133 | 142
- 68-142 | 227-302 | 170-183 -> 0.5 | 155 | 145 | 143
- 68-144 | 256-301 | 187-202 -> 1.7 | 156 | 133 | 146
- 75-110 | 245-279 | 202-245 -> 1.4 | 156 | 137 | 138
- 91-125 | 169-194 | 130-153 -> -2.0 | 154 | 161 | 142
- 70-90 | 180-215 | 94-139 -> -1.4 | 156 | 154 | 135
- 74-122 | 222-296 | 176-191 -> 0.7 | 155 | 141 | 142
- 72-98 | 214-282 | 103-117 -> 0.3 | 158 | 151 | 139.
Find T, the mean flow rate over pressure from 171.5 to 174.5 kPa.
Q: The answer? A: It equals 148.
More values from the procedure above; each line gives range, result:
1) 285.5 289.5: 153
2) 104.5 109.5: 152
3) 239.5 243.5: 143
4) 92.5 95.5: 162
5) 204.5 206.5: 134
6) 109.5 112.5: 150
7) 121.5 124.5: 157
